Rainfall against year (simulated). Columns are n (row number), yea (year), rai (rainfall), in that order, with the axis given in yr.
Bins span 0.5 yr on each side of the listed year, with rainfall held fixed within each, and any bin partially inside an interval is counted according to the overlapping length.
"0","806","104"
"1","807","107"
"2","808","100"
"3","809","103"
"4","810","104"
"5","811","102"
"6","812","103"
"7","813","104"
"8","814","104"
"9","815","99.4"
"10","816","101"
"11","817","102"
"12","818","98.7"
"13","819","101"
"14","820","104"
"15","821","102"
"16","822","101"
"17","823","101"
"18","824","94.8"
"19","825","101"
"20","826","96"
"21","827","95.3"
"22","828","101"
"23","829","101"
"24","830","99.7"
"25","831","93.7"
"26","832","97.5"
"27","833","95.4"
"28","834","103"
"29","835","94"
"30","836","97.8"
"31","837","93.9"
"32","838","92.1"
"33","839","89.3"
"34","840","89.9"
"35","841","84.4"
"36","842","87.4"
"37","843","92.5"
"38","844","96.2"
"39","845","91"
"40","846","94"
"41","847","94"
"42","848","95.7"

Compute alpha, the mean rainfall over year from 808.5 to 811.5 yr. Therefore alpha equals 103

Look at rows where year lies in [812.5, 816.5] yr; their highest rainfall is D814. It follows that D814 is 104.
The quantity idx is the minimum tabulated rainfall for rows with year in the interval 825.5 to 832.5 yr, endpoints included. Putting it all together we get 93.7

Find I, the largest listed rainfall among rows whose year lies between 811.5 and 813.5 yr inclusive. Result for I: 104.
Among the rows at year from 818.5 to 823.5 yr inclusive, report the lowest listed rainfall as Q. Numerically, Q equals 101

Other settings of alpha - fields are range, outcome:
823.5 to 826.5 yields 97.3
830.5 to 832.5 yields 95.6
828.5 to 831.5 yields 98.1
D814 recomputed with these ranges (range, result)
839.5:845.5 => 96.2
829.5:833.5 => 99.7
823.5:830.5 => 101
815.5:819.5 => 102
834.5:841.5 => 97.8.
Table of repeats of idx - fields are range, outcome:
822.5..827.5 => 94.8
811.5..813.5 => 103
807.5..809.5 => 100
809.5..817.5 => 99.4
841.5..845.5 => 87.4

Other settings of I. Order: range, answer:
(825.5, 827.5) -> 96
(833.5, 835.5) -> 103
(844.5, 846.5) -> 94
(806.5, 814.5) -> 107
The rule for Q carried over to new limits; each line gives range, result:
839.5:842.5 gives 84.4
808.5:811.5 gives 102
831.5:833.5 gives 95.4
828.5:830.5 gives 99.7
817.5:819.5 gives 98.7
